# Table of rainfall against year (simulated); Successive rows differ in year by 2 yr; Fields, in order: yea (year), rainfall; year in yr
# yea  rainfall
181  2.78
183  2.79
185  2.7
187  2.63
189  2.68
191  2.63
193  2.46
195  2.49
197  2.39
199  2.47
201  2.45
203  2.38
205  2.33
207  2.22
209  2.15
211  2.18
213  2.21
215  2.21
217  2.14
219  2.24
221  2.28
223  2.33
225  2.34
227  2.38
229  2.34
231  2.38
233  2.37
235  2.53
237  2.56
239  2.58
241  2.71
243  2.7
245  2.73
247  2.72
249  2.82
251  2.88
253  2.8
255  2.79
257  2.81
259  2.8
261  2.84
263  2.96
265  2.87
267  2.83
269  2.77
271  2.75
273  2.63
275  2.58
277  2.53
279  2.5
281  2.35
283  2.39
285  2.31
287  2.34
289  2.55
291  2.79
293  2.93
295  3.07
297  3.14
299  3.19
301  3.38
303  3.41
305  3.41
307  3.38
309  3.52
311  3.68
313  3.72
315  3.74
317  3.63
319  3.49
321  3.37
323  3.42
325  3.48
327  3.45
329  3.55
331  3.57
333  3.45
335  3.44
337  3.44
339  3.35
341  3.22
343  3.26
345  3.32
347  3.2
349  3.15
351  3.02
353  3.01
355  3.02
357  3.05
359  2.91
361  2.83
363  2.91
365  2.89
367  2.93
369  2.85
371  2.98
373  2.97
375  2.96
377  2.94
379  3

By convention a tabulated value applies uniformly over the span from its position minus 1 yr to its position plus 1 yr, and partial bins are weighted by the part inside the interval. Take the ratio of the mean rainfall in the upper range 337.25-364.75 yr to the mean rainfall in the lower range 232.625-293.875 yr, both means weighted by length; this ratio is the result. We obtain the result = 1.16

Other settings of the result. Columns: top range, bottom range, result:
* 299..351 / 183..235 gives 1.44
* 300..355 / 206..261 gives 1.36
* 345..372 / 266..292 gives 1.17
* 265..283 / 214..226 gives 1.16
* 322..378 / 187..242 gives 1.32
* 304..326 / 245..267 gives 1.25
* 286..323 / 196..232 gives 1.42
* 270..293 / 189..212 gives 1.06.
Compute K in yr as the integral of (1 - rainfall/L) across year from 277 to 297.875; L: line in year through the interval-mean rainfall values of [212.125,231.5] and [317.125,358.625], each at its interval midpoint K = 1.8 yr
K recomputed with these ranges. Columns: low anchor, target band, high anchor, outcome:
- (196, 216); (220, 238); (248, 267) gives 1.1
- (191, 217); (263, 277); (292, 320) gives 1.3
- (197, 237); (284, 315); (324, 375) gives -3.1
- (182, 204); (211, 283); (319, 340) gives 8.4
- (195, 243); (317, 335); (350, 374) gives -4.4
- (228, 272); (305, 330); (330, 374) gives -4.6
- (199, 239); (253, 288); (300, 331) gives 3.5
